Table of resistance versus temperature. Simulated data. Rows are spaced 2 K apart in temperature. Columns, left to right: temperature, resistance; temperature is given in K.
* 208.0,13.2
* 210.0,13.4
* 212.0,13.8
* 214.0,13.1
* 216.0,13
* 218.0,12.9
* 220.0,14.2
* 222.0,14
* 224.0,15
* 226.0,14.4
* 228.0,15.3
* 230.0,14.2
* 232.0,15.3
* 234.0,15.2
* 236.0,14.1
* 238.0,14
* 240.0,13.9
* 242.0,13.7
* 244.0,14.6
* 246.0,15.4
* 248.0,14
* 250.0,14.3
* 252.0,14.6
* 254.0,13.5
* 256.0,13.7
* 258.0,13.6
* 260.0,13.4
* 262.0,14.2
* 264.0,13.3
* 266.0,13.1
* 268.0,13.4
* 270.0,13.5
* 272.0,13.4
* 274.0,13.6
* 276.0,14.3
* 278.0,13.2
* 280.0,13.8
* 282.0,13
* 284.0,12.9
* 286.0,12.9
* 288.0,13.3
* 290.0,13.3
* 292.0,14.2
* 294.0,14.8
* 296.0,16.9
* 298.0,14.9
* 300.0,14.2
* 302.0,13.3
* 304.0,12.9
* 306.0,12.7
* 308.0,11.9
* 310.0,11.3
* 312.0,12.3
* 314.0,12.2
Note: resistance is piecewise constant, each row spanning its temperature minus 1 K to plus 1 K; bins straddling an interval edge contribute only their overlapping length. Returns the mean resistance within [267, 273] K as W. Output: 13.4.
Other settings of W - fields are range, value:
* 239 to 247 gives 14.4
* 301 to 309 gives 12.7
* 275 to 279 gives 13.8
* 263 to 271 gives 13.3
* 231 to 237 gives 14.9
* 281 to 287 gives 12.9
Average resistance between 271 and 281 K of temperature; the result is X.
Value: 13.7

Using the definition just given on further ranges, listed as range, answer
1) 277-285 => 13.2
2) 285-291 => 13.2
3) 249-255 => 14.1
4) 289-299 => 14.8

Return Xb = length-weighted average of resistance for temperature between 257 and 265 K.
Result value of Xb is 13.6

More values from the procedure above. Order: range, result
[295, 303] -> 14.8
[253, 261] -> 13.5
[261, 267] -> 13.5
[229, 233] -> 14.8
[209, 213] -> 13.6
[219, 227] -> 14.4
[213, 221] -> 13.3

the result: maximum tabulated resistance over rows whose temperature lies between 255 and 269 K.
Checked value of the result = 14.2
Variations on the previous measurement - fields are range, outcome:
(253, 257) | 13.7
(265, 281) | 14.3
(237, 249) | 15.4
